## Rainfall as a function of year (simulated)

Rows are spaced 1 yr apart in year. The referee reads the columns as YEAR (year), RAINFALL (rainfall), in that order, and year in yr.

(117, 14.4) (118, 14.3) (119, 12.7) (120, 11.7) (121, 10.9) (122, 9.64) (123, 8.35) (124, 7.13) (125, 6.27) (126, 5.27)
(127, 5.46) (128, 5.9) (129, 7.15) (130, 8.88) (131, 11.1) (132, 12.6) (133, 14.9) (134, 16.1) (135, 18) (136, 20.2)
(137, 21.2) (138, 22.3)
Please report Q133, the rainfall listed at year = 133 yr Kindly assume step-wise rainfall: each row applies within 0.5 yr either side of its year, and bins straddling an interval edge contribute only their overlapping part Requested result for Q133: 14.9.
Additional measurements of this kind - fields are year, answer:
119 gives 12.7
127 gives 5.46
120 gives 11.7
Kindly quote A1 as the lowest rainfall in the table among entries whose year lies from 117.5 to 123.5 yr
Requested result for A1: 8.35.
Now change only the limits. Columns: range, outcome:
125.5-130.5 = 5.27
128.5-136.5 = 7.15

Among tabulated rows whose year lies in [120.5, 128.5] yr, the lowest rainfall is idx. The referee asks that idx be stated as 5.27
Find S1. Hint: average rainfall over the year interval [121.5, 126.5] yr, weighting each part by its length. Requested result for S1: 7.33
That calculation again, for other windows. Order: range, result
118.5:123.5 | 10.7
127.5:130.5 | 7.31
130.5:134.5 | 13.7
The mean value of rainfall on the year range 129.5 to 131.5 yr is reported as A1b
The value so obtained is 9.99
